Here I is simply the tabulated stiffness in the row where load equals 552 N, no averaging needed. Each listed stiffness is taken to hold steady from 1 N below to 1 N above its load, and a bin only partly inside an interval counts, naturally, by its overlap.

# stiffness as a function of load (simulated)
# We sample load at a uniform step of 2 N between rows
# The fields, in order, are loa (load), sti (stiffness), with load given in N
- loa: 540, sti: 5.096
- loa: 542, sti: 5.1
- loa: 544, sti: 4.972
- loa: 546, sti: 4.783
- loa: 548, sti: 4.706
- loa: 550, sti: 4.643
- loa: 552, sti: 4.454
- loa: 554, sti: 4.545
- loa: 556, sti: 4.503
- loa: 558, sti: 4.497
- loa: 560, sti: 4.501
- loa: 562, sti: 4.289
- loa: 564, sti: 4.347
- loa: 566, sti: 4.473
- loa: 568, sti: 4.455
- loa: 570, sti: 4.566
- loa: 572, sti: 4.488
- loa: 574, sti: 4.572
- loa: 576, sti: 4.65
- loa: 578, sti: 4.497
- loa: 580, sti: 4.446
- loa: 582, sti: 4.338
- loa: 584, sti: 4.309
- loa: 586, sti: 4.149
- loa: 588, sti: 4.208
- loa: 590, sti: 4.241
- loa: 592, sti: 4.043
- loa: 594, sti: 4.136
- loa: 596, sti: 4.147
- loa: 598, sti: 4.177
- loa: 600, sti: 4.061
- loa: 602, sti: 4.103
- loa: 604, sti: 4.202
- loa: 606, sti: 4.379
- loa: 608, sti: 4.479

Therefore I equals 4.454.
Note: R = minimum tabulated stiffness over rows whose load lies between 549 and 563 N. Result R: 4.289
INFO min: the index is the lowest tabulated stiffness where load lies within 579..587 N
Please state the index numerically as 4.149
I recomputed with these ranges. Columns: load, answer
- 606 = 4.379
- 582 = 4.338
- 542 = 5.1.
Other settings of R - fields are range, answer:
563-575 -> 4.347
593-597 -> 4.136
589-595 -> 4.043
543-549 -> 4.706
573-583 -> 4.338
